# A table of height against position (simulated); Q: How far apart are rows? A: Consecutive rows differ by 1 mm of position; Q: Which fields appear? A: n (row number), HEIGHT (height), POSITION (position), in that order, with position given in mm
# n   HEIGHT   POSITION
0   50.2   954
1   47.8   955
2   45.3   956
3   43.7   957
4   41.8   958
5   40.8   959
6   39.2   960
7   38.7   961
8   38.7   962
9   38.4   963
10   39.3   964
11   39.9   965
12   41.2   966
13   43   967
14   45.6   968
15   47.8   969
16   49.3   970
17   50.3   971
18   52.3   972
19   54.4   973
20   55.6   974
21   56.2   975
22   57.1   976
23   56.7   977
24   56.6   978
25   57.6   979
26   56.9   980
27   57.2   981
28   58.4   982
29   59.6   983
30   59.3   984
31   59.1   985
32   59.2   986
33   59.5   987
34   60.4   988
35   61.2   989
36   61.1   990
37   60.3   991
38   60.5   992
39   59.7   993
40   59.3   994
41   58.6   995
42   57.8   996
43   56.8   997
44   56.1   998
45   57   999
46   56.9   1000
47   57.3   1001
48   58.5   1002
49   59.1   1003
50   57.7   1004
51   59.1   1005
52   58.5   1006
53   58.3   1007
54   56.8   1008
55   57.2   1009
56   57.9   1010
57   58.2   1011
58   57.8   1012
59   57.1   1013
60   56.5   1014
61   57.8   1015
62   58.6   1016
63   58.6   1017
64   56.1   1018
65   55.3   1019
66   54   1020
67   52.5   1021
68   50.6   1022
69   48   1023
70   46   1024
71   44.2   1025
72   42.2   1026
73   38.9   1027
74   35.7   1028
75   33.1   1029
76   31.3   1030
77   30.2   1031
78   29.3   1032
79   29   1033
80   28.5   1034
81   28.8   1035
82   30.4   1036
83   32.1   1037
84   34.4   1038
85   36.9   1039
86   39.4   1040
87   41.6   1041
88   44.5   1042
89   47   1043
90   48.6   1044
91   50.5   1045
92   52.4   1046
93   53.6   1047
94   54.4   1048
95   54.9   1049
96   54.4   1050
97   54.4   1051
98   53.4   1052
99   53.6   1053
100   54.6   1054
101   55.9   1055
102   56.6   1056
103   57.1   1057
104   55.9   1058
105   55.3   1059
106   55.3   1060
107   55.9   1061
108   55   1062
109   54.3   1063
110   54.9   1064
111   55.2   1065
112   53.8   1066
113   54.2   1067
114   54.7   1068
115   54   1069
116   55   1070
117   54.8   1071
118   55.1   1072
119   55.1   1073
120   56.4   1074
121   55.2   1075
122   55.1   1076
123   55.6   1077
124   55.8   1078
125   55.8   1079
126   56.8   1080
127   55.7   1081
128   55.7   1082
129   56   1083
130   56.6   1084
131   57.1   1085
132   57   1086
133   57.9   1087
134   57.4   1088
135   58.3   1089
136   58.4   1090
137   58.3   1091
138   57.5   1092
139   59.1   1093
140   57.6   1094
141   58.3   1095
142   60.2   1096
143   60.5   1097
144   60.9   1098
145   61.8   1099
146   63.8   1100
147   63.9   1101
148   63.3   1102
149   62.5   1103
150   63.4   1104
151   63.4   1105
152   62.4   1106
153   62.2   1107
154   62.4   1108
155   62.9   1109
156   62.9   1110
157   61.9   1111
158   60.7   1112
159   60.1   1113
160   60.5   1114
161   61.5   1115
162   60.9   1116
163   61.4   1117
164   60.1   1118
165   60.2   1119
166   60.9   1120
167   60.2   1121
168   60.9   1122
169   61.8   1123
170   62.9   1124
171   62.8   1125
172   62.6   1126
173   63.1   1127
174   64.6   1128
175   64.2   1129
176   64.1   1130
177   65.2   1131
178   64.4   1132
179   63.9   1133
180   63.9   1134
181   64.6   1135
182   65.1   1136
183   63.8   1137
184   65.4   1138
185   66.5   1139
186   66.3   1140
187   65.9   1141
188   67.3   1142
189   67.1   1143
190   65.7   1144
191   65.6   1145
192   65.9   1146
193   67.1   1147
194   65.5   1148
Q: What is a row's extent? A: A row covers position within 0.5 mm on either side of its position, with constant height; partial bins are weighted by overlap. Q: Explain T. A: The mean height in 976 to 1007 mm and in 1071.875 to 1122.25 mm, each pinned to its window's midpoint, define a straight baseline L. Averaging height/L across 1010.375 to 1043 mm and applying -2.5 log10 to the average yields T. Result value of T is 0.320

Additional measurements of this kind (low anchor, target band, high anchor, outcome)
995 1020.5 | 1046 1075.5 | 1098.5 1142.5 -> 0.10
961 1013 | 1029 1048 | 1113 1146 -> 0.45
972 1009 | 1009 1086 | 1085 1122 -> 0.18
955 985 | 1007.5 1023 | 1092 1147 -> -0.06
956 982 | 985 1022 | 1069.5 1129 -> -0.14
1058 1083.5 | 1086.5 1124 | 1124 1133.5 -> -0.01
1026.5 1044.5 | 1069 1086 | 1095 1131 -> -0.12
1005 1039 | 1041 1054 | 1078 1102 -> -0.01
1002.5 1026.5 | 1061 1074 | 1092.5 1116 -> 0.08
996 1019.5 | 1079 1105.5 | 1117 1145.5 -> 0.05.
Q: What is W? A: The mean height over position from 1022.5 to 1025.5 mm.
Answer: 46.1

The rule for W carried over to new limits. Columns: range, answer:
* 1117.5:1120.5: 60.4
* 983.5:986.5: 59.2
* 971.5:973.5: 53.3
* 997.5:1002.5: 57.2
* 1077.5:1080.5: 56.1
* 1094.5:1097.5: 59.7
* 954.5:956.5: 46.5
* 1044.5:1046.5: 51.5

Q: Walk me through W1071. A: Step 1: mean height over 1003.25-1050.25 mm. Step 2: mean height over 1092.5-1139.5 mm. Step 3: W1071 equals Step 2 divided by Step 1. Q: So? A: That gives 1.32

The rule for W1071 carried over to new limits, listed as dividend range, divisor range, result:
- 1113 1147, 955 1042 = 1.27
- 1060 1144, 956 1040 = 1.20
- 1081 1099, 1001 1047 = 1.23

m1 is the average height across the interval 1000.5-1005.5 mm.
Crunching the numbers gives 58.3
